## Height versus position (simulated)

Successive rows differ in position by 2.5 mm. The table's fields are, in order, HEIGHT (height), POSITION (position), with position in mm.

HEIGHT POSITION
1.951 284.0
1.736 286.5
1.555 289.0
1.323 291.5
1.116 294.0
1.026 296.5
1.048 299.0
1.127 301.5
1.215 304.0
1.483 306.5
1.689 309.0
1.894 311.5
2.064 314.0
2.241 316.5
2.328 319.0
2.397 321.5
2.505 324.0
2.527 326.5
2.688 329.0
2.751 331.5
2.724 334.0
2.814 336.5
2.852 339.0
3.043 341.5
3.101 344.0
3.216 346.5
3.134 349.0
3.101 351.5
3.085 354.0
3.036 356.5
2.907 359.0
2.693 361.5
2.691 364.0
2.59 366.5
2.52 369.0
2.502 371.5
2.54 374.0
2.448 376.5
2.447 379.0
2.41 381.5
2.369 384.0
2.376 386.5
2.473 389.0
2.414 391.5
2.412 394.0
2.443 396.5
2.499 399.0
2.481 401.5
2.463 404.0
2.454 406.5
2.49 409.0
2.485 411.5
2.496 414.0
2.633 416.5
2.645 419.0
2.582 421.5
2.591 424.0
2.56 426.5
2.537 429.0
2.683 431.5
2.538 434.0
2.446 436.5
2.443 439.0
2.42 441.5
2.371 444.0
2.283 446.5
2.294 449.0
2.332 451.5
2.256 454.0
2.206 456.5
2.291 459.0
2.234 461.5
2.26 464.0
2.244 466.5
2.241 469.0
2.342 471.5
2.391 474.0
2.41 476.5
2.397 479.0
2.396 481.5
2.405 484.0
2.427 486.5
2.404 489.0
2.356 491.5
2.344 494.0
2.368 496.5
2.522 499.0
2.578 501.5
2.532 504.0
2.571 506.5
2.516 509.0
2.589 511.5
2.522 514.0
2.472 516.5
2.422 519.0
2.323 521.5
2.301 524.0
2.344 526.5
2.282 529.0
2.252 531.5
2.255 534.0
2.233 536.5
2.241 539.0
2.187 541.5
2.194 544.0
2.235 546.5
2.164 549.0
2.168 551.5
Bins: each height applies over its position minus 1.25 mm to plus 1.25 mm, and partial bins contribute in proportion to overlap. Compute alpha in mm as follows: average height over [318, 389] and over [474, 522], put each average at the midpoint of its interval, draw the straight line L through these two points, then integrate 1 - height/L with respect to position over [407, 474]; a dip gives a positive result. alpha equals 3.50 mm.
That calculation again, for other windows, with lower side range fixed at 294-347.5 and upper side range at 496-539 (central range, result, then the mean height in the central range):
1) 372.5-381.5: -0.8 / 2.47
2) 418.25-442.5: -2.4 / 2.54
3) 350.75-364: -4.1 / 2.93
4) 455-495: 0.5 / 2.33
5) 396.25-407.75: -0.9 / 2.47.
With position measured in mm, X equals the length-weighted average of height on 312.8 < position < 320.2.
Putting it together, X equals 2.21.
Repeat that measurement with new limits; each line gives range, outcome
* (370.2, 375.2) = 2.52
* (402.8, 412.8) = 2.47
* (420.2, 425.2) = 2.59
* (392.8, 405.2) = 2.46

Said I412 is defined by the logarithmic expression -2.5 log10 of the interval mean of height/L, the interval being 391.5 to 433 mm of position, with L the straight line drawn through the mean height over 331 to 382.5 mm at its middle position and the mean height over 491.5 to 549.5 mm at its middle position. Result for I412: 0.05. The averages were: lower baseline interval 2.79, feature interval 2.52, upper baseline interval 2.37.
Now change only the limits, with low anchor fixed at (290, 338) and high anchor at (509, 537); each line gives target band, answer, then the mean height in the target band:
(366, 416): -0.17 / 2.47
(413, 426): -0.20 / 2.59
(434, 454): -0.08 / 2.37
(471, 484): -0.05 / 2.39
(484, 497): -0.04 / 2.38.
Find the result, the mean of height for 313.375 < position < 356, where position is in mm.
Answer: 2.75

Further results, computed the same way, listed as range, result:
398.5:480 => 2.42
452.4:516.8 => 2.39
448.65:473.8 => 2.27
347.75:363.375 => 2.98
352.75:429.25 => 2.56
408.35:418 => 2.53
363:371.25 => 2.59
